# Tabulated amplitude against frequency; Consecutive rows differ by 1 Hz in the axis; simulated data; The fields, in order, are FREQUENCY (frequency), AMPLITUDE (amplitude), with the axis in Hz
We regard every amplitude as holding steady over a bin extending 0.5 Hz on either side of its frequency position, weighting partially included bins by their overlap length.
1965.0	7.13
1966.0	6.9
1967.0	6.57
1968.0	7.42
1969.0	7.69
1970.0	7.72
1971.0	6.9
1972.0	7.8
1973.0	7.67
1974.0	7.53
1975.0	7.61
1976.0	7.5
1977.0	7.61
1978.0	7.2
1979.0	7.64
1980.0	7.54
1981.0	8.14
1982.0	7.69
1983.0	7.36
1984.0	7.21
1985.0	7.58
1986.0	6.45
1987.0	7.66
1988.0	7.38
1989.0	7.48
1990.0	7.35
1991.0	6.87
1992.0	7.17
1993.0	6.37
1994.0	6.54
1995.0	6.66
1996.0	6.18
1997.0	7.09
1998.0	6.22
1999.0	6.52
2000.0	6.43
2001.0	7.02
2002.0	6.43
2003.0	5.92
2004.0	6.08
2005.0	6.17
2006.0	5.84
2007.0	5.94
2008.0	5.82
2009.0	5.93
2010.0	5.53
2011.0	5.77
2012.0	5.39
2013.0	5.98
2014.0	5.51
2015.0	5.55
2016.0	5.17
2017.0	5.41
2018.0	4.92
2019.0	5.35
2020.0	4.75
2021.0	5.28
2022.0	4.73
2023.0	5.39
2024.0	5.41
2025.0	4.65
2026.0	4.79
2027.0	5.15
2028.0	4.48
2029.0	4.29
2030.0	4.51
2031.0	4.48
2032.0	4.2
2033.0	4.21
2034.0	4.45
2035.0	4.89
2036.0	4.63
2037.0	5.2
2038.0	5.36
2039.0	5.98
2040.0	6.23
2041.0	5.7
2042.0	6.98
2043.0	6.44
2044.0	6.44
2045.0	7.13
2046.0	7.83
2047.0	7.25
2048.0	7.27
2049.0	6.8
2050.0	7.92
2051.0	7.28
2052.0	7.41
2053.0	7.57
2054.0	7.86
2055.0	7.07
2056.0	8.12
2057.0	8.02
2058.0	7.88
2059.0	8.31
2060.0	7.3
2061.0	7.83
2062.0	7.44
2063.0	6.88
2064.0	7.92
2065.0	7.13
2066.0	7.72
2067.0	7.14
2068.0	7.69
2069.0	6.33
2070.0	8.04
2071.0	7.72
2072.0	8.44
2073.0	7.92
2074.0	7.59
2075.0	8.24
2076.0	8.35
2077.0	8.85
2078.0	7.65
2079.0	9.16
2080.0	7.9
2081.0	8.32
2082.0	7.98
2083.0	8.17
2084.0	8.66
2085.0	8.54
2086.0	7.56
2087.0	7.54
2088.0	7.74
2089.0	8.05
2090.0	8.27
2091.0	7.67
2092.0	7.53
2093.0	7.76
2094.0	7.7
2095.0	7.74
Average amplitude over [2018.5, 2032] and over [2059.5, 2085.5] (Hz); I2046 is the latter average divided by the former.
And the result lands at 1.63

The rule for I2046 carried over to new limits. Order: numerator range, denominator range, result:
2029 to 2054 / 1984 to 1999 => 0.88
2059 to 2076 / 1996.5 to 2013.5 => 1.25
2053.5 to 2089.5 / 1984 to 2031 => 1.32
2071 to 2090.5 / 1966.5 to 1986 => 1.09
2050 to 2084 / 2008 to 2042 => 1.51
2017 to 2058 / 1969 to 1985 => 0.79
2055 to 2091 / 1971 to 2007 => 1.12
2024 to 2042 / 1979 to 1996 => 0.69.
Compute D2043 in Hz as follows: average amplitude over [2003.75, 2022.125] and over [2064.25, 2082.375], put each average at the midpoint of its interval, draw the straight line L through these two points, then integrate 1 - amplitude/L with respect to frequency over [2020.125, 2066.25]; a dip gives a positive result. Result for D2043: 3.40 Hz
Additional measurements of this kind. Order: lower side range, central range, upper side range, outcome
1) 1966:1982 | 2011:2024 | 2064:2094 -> 4.0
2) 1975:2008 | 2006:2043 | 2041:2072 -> 9.9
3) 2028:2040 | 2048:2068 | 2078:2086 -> -3.2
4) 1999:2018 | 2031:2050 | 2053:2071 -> 2.6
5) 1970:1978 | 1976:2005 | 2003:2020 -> -1.3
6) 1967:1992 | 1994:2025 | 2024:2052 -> 3.7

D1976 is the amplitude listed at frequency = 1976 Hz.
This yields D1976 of 7.5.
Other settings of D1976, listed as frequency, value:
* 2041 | 5.7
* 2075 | 8.24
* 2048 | 7.27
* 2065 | 7.13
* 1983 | 7.36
